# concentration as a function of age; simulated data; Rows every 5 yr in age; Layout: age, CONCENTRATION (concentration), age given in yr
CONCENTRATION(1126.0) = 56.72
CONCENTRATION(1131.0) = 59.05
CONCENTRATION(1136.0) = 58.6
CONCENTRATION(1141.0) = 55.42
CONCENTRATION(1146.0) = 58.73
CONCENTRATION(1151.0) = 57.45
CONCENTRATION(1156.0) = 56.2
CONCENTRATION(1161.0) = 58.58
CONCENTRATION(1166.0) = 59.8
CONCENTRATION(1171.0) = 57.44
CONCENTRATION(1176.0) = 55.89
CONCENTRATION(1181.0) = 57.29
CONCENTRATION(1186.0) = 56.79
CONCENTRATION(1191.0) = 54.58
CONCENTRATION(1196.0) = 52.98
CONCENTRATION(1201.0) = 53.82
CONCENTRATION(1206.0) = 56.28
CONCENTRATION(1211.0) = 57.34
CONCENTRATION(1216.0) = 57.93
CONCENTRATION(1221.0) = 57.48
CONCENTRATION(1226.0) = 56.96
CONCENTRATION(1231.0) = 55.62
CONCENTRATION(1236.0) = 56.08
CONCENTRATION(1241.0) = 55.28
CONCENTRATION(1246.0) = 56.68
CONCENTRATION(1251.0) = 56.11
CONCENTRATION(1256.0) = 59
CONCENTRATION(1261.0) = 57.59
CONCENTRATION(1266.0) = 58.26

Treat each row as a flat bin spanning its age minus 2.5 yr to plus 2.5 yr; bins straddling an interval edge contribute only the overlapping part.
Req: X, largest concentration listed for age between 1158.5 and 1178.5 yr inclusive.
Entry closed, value 59.8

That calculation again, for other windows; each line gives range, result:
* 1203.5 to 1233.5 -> 57.93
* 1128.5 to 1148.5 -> 59.05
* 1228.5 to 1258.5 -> 59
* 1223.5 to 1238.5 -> 56.96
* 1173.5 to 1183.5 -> 57.29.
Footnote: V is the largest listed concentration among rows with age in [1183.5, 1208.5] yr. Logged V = 56.79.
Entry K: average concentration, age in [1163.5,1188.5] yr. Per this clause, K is 57.4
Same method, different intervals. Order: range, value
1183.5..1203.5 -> 54.5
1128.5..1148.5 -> 58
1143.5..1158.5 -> 57.5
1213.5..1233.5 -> 57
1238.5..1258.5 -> 56.8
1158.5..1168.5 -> 59.2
